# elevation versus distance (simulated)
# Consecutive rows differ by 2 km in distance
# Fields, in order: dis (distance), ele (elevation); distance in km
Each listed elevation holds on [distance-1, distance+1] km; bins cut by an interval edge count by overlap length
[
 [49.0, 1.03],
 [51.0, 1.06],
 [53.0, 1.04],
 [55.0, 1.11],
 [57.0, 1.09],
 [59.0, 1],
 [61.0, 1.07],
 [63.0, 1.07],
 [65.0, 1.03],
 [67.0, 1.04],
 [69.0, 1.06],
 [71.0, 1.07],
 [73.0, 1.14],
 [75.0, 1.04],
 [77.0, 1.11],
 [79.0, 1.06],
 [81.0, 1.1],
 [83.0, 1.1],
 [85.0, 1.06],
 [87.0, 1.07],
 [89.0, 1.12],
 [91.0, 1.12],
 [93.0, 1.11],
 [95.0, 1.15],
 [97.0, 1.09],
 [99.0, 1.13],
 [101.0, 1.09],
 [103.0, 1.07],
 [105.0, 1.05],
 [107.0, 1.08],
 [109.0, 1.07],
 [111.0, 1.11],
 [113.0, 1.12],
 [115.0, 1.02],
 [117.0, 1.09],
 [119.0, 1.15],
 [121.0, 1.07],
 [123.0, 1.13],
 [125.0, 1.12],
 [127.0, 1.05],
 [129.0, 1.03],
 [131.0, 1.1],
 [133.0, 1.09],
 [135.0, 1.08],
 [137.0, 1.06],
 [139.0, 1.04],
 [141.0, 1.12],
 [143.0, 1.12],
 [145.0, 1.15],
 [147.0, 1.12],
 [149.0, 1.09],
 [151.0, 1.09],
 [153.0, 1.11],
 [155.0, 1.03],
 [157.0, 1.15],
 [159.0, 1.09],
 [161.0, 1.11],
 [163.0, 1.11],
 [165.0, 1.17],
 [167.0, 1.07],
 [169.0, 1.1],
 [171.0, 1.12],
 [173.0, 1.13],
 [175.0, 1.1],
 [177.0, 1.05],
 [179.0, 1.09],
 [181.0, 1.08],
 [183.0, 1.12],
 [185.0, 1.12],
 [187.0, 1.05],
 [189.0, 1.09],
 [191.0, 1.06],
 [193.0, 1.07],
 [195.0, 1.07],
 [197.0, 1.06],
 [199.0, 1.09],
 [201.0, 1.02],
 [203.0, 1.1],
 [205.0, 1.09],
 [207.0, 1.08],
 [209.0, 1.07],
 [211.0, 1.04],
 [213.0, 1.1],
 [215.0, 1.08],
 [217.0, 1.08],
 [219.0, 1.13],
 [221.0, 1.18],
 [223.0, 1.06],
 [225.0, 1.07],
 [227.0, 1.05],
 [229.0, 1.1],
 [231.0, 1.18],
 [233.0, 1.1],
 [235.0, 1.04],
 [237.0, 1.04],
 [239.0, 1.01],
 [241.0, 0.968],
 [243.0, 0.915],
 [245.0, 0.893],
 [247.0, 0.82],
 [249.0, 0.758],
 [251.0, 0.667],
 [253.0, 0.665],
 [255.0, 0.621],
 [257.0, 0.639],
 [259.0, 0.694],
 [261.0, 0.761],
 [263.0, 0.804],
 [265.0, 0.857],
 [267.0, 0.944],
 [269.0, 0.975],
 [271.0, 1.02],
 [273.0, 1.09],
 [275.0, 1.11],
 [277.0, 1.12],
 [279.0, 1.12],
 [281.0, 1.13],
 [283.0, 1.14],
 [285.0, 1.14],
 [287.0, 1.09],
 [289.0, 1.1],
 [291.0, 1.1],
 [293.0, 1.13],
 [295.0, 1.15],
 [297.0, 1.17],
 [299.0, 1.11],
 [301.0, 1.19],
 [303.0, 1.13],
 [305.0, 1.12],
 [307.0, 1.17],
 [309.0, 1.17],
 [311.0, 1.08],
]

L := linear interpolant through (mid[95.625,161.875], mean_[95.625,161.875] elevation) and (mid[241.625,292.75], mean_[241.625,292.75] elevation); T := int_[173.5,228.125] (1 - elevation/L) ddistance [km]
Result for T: -4.0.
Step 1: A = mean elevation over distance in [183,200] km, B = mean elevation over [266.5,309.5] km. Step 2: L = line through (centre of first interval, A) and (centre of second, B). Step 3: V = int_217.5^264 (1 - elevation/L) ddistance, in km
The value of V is 7.3 km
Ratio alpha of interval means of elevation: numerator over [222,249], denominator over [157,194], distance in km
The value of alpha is 0.9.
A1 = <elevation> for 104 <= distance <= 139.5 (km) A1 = 1.08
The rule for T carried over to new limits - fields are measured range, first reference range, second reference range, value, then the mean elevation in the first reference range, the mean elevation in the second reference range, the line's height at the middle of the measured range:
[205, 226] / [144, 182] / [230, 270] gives -2.8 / 1.1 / 0.868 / 0.961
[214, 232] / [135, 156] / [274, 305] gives 0.1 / 1.09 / 1.13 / 1.11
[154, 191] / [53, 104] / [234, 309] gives -2.2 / 1.08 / 0.986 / 1.04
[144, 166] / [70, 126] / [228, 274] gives -2.0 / 1.09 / 0.894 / 1.02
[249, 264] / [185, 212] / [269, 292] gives 5.4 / 1.07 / 1.1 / 1.09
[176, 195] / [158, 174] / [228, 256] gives -0.3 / 1.11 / 0.913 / 1.06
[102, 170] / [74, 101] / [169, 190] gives 0.2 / 1.1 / 1.1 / 1.1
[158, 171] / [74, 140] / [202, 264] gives -1.0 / 1.09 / 0.961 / 1.03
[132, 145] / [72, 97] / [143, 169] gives 0.2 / 1.1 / 1.11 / 1.11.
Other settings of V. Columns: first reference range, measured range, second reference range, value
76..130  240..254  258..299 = 3.1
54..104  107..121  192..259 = -0.4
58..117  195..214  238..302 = -1.2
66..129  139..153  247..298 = -0.8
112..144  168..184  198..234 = -0.1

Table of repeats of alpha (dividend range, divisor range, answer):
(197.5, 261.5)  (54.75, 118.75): 0.90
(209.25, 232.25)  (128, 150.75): 1.01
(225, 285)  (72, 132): 0.87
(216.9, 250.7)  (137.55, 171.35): 0.92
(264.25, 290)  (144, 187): 0.97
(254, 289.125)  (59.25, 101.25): 0.89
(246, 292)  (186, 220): 0.86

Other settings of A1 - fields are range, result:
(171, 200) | 1.09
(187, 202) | 1.06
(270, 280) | 1.09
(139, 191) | 1.1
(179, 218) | 1.08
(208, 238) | 1.09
